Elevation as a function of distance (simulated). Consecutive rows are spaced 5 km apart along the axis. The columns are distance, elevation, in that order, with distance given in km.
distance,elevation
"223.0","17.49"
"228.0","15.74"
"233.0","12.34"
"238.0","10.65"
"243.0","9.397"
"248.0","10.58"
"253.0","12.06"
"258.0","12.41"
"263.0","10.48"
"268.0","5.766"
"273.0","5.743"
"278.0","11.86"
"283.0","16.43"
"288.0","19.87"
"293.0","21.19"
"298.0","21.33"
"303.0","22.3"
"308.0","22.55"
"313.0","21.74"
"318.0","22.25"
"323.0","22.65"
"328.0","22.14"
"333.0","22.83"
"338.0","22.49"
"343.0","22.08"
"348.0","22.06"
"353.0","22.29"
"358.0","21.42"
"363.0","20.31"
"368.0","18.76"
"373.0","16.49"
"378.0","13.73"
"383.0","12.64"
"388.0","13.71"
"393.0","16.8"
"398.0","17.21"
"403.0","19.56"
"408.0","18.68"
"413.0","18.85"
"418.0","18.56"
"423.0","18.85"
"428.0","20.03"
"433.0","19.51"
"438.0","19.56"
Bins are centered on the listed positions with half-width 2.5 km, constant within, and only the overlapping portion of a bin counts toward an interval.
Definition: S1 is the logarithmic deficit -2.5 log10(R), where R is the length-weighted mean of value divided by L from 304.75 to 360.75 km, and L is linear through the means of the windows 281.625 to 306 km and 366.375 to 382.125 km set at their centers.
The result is -0.22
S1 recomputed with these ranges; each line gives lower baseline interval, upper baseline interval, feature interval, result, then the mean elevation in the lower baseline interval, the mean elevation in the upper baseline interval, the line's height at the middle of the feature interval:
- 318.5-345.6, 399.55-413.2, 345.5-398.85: 0.16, 22.4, 18.9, 20.5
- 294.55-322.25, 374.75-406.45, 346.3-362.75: -0.17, 22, 15.7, 18.5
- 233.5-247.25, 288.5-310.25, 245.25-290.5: 0.31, 10.4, 21.7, 15.7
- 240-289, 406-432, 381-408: 0.10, 11.2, 19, 17.8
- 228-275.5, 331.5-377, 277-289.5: -0.20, 10.2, 20.7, 13.5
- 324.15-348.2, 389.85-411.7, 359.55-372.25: 0.06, 22.4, 18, 20.3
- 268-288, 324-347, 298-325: -0.24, 11.7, 22.4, 17.9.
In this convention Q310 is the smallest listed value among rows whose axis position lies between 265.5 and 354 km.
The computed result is 5.743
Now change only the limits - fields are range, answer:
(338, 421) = 12.64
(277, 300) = 11.86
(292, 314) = 21.19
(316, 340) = 22.14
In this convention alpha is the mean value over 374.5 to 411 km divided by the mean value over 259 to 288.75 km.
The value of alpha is 1.43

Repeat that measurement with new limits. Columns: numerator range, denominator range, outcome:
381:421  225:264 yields 1.44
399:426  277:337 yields 0.90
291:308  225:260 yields 1.82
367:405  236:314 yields 1.10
